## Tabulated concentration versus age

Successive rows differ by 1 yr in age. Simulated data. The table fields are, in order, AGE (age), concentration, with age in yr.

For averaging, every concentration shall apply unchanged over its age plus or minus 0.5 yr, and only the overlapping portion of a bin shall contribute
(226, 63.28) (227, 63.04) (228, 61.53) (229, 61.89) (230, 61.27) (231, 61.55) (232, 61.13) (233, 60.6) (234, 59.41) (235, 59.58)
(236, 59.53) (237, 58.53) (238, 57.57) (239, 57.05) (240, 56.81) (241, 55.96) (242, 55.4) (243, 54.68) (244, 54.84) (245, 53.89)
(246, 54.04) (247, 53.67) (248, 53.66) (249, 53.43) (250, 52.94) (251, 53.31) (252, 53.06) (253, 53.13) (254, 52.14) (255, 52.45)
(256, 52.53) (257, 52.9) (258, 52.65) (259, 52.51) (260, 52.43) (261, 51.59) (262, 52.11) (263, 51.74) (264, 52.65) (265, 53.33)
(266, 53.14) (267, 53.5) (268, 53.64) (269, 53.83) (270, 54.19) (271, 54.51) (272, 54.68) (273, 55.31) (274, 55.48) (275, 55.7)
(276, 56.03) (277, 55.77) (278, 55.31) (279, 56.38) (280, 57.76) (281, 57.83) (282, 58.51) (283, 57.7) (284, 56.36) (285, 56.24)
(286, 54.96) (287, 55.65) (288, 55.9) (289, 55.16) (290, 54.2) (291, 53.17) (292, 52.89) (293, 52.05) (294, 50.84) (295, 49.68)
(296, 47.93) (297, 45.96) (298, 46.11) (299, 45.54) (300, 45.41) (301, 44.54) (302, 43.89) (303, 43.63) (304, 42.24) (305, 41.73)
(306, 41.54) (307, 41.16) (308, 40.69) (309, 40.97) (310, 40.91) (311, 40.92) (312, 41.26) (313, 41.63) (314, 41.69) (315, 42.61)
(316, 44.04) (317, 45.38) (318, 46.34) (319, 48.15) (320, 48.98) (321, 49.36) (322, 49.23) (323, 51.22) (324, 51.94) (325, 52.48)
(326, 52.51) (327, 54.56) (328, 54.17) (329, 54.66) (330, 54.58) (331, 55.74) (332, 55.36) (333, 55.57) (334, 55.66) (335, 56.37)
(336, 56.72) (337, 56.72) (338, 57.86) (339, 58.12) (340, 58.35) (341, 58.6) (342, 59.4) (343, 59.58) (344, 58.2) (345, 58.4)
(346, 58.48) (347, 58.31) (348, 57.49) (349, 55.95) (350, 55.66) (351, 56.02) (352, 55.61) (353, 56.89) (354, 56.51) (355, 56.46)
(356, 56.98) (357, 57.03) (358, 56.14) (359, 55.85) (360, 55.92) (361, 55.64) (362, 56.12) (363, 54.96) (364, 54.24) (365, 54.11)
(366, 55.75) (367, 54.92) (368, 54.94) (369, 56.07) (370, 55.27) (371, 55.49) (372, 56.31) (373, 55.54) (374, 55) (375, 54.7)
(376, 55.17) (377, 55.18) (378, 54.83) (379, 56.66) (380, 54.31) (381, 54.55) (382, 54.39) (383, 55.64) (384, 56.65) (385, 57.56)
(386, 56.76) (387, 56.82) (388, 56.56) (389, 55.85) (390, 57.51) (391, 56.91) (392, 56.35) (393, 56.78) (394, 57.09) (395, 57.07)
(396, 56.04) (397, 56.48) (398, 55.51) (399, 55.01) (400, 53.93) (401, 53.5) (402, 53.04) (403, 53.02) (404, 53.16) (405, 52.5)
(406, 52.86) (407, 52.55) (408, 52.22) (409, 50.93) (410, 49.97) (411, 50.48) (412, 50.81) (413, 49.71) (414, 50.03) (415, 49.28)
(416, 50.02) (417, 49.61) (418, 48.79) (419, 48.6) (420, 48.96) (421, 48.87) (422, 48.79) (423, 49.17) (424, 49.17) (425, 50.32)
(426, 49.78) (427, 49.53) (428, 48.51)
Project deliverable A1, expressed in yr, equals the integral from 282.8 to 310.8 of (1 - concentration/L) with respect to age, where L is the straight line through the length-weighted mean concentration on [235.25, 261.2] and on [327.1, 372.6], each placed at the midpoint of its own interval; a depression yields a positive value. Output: 3.5 yr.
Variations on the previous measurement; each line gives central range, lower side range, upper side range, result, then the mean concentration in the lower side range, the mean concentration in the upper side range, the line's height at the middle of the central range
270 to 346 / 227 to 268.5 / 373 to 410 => 5.17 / 55.4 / 55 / 55.2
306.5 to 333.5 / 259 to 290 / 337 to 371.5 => 3.81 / 54.9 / 56.6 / 55.9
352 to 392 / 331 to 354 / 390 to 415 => -0.29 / 57.2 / 53.6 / 55.4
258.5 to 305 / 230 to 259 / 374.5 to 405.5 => 2.63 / 55.6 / 55.5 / 55.6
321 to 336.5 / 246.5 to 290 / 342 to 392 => 0.43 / 54.3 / 56.2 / 55.4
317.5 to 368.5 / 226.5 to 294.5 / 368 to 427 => -0.96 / 55.4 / 53.5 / 54.3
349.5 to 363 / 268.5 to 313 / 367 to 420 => -0.88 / 50.4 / 54.1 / 52.7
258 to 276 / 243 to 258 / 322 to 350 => 0.08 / 53.3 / 56.1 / 53.8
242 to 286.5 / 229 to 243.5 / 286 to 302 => 0.18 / 58.6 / 50.3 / 54.6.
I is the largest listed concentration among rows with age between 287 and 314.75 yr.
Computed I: 55.9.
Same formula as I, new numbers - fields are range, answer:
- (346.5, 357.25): 58.31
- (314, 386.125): 59.58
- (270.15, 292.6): 58.51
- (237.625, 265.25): 57.57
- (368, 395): 57.56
